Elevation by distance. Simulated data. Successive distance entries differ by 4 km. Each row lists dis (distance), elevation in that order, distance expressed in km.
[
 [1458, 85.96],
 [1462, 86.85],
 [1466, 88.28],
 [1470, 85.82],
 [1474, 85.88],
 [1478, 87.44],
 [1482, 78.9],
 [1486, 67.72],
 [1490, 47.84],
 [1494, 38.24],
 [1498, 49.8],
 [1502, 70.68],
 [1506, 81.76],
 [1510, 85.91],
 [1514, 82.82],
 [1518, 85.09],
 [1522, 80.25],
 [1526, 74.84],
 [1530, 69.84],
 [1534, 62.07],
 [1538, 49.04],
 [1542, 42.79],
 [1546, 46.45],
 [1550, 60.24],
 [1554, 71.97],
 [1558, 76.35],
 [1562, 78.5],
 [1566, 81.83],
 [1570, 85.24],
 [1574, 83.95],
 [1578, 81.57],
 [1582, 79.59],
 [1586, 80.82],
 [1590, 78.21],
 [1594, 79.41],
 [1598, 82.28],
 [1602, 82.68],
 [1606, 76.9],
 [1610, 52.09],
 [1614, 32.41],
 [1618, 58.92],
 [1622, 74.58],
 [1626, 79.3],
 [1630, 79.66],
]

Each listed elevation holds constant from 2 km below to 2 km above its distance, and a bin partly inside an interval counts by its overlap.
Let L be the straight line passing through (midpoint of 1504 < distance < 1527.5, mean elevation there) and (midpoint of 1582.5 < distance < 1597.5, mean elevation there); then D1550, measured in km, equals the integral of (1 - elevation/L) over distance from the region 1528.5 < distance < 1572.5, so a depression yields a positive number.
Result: 8.1 km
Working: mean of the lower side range 81.9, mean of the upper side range 79.8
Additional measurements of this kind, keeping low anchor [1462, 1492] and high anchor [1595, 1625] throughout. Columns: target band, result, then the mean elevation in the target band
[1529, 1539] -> 1.7 km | 60.5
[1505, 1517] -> -1.4 km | 83.8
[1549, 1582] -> -3.6 km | 78.1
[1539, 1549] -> 3.5 km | 46.6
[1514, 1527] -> -1.1 km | 80.9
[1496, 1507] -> 1.4 km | 66.1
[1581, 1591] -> -1.6 km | 79.7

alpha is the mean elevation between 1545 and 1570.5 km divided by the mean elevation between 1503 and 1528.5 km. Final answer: 0.88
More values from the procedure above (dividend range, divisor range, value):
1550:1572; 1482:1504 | 1.35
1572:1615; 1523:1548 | 1.28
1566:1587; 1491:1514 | 1.25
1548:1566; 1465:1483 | 0.85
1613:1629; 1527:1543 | 1.11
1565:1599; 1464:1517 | 1.11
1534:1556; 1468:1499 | 0.80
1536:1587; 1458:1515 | 0.95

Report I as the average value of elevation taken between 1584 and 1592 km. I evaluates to 79.5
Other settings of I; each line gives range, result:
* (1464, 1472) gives 87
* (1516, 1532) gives 77.5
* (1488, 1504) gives 51.6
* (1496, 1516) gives 74.2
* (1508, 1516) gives 84.4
